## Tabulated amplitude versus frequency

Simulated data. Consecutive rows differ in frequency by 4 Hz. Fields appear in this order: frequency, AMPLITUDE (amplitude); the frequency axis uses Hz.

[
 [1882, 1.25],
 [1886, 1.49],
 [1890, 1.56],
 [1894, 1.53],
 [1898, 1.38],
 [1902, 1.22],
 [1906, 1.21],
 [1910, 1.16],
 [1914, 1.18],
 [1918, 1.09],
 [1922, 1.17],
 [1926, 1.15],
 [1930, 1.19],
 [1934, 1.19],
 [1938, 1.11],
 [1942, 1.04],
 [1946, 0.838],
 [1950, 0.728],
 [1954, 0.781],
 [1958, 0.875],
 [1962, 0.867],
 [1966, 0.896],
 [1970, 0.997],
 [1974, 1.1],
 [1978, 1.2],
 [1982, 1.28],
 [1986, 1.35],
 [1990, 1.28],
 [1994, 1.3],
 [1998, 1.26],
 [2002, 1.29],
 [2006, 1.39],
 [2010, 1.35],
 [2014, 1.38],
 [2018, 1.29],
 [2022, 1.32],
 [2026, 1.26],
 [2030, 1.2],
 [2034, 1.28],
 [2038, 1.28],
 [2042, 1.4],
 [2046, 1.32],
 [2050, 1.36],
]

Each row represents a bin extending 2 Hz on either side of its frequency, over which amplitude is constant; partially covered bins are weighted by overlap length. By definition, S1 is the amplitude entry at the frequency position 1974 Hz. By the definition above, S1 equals 1.1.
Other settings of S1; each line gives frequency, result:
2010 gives 1.35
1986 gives 1.35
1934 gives 1.19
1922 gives 1.17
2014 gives 1.38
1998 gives 1.26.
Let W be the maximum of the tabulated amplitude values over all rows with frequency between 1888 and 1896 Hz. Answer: 1.56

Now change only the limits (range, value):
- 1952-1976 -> 1.1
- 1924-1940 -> 1.19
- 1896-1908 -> 1.38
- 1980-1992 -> 1.35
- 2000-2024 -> 1.39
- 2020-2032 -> 1.32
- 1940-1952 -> 1.04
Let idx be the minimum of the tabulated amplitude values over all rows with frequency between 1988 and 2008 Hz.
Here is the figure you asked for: 1.26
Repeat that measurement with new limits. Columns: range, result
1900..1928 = 1.09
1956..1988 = 0.867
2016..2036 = 1.2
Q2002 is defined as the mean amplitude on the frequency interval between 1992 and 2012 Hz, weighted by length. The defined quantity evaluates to 1.32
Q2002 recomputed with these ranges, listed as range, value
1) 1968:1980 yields 1.1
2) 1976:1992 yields 1.28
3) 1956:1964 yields 0.871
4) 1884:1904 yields 1.44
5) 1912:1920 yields 1.14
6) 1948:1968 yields 0.829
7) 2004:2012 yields 1.37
